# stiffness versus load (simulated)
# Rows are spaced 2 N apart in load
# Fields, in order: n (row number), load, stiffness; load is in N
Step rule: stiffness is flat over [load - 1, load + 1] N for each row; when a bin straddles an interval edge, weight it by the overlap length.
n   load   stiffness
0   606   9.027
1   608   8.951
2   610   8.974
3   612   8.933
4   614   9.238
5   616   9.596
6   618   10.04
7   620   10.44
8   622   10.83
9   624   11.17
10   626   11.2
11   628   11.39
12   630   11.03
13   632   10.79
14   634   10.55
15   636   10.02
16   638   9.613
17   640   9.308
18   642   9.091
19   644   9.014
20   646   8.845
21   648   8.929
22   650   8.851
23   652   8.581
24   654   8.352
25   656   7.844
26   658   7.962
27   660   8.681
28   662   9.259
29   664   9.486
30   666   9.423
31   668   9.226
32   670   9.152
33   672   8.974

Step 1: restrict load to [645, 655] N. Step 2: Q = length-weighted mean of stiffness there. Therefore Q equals 8.71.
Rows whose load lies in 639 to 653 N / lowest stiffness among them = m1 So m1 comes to 8.581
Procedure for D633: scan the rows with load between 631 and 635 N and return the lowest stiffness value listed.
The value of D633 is 10.55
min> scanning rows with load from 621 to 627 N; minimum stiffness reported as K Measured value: 10.83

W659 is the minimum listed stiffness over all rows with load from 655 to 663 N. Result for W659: 7.844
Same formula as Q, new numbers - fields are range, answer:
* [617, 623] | 10.4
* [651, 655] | 8.47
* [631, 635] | 10.7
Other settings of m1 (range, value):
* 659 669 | 8.681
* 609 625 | 8.933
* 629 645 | 9.014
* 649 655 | 8.352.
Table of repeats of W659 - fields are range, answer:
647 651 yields 8.851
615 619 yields 9.596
